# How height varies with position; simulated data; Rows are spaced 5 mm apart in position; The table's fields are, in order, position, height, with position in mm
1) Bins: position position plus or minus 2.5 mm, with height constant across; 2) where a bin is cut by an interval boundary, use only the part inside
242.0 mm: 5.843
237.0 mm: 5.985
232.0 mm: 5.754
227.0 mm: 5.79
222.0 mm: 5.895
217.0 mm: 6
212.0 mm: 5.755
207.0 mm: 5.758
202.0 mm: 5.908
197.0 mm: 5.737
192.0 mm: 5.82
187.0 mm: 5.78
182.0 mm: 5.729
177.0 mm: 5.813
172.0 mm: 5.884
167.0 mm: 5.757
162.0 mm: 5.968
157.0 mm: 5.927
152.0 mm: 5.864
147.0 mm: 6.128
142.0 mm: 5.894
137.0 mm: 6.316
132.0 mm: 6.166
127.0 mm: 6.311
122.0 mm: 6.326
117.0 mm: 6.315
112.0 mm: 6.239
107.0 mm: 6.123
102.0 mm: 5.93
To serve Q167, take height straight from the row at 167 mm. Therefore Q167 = 5.757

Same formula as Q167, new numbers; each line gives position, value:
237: 5.985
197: 5.737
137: 6.316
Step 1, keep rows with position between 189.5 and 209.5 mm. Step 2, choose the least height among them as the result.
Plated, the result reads 5.737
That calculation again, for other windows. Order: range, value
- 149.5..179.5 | 5.757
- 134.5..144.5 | 5.894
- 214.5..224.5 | 5.895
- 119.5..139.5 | 6.166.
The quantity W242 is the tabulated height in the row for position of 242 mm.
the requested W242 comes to 5.843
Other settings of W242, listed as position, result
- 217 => 6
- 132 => 6.166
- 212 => 5.755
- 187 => 5.78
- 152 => 5.864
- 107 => 6.123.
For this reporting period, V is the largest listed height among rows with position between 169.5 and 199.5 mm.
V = 5.884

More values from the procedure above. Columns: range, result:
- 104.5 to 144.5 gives 6.326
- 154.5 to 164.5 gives 5.968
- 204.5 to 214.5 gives 5.758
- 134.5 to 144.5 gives 6.316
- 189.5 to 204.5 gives 5.908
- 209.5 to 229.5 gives 6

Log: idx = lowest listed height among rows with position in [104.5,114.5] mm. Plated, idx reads 6.123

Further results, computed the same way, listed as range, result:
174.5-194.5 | 5.729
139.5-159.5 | 5.864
